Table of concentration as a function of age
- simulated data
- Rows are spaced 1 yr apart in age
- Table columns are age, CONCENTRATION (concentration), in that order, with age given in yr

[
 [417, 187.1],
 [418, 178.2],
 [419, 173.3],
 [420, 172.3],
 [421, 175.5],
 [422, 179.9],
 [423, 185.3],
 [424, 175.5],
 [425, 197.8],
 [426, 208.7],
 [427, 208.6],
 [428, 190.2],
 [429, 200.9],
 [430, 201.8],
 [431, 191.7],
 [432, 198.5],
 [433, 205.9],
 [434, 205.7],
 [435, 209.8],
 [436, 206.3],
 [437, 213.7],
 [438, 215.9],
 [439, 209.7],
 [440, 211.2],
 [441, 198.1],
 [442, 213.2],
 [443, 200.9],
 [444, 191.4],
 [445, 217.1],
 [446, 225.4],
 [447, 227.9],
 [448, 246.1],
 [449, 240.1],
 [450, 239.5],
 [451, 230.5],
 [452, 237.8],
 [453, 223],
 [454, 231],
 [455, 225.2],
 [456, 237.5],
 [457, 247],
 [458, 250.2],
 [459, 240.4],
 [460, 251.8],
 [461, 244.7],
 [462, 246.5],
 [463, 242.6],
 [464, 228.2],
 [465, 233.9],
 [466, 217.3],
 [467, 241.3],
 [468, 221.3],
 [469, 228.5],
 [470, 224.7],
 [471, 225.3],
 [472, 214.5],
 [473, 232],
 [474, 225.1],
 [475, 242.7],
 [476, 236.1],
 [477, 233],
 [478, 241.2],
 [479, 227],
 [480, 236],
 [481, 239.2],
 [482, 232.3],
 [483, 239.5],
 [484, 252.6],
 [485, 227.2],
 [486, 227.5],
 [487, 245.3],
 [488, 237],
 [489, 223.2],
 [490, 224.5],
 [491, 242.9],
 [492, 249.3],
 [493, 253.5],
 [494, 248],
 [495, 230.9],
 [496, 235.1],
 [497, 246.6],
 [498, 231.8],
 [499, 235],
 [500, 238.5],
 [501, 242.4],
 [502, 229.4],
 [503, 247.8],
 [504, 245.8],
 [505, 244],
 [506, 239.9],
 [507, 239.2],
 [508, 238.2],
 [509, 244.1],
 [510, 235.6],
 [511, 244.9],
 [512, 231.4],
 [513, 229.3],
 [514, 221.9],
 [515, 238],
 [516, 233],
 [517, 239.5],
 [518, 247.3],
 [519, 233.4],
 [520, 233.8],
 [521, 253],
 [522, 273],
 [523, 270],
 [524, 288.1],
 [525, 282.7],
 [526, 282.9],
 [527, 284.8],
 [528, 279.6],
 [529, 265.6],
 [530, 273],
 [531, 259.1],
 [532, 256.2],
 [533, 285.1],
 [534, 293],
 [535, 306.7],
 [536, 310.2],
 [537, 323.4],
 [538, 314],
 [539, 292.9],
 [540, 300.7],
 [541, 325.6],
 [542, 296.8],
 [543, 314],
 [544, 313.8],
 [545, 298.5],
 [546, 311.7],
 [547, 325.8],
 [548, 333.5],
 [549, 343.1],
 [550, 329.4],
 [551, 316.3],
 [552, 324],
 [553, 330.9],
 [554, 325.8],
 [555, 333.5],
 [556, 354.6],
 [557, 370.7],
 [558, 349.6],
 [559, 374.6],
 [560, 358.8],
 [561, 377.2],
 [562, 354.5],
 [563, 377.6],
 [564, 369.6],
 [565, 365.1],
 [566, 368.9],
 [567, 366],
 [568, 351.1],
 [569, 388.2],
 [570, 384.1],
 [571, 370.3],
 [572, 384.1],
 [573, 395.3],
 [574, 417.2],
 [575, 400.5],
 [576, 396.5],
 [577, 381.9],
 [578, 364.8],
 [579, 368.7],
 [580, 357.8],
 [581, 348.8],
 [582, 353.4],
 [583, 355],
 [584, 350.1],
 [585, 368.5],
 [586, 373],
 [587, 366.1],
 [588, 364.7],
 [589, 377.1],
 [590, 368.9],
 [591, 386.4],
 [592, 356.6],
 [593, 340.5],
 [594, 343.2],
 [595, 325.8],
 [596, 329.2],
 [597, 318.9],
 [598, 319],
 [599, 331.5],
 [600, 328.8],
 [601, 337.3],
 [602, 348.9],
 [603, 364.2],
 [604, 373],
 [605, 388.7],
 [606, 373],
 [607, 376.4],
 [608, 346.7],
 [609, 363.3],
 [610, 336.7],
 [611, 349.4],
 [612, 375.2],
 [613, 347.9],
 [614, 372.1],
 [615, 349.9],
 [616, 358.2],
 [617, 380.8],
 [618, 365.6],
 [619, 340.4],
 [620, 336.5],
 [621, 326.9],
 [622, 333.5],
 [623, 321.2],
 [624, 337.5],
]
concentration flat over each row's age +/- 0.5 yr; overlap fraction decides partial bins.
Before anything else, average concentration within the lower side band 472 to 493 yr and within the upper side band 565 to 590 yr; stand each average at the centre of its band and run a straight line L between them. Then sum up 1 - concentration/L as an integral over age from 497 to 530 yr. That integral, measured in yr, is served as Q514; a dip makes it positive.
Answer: 3.7 yr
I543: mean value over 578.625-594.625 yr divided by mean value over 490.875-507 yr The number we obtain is 1.5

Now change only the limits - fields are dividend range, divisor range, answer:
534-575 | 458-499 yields 1.46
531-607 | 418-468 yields 1.61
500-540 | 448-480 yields 1.11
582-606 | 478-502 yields 1.49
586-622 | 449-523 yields 1.49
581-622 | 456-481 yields 1.51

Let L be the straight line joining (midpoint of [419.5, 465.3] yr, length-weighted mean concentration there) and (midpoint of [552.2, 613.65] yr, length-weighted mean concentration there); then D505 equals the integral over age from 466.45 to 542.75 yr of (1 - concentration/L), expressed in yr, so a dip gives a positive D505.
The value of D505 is 7.9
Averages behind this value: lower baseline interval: 216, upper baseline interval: 361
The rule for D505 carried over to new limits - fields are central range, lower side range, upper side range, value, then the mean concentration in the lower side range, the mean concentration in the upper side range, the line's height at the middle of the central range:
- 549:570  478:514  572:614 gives -2.4 yr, 238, 361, 318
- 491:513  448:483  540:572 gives 3.0 yr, 235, 345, 279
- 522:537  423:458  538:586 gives 1.6 yr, 214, 352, 315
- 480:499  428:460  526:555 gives 1.6 yr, 219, 305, 260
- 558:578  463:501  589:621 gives -3.8 yr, 234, 353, 317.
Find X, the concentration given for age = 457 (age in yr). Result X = 247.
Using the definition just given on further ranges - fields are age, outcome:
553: 330.9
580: 357.8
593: 340.5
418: 178.2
